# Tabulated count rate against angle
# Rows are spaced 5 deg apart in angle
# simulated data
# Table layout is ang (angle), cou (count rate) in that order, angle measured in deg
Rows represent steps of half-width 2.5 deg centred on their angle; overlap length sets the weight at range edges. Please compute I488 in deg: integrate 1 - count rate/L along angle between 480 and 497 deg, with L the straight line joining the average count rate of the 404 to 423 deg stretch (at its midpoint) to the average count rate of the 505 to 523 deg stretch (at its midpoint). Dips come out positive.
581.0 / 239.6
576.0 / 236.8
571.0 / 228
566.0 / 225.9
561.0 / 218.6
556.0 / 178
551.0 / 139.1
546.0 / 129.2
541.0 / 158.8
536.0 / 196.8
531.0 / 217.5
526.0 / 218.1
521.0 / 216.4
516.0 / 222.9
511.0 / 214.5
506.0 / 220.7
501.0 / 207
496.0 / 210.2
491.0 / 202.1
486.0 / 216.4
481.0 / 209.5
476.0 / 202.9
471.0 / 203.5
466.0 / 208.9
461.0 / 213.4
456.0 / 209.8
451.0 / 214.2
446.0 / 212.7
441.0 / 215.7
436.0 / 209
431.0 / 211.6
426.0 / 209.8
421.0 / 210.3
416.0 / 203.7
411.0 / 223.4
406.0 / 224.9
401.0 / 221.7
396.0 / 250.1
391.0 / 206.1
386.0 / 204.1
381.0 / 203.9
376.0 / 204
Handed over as 0.64 deg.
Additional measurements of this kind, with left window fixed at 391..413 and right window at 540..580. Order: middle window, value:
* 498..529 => -2.12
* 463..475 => 0.36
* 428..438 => 0.46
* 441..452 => 0.19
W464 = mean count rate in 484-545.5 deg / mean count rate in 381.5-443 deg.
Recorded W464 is 1.0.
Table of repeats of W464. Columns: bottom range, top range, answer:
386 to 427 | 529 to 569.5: 0.84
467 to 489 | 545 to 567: 0.86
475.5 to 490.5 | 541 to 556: 0.69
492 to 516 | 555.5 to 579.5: 1.04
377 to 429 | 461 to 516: 0.98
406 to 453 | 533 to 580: 0.90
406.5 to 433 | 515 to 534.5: 1.02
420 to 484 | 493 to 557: 0.93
